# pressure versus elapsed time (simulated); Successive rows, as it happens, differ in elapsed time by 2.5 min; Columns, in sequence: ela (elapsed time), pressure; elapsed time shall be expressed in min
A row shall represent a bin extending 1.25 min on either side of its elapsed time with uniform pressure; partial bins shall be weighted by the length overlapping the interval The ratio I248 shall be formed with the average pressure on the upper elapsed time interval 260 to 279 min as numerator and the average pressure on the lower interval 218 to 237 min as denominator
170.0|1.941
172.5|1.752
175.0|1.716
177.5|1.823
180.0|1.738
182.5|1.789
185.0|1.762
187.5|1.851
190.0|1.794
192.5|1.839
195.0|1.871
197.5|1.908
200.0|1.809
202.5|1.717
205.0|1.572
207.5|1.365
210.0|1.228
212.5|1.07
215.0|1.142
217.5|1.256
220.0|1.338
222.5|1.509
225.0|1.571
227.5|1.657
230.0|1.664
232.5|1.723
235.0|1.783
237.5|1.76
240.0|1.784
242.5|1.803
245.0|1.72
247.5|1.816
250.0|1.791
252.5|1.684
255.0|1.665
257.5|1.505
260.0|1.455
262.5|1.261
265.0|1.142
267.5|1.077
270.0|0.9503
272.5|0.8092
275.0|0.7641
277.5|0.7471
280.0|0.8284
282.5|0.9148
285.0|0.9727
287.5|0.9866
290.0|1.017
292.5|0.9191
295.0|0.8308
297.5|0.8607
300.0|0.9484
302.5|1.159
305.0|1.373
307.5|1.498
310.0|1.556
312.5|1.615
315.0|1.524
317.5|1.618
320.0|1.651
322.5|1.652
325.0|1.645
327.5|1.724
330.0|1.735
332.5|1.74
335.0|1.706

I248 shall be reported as 0.6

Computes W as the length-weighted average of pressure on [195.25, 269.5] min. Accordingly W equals 1.54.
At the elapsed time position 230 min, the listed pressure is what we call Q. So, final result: 1.664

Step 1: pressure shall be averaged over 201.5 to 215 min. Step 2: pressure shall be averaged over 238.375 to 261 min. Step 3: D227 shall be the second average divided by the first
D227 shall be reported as 1.25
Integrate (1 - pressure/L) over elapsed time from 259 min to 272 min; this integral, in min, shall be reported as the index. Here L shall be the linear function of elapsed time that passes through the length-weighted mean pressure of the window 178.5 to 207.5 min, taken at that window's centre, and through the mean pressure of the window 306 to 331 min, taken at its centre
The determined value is 4.1 min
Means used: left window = 1.77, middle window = 1.15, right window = 1.62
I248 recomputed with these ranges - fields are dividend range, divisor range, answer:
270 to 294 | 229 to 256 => 0.51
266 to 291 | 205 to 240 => 0.61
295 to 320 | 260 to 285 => 1.38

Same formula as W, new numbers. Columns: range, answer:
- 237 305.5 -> 1.23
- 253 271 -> 1.31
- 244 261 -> 1.66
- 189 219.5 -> 1.54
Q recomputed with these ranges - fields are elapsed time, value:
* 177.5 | 1.823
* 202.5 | 1.717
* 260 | 1.455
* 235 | 1.783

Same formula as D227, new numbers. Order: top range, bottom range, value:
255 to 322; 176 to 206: 0.65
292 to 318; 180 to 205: 0.70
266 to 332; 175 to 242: 0.74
